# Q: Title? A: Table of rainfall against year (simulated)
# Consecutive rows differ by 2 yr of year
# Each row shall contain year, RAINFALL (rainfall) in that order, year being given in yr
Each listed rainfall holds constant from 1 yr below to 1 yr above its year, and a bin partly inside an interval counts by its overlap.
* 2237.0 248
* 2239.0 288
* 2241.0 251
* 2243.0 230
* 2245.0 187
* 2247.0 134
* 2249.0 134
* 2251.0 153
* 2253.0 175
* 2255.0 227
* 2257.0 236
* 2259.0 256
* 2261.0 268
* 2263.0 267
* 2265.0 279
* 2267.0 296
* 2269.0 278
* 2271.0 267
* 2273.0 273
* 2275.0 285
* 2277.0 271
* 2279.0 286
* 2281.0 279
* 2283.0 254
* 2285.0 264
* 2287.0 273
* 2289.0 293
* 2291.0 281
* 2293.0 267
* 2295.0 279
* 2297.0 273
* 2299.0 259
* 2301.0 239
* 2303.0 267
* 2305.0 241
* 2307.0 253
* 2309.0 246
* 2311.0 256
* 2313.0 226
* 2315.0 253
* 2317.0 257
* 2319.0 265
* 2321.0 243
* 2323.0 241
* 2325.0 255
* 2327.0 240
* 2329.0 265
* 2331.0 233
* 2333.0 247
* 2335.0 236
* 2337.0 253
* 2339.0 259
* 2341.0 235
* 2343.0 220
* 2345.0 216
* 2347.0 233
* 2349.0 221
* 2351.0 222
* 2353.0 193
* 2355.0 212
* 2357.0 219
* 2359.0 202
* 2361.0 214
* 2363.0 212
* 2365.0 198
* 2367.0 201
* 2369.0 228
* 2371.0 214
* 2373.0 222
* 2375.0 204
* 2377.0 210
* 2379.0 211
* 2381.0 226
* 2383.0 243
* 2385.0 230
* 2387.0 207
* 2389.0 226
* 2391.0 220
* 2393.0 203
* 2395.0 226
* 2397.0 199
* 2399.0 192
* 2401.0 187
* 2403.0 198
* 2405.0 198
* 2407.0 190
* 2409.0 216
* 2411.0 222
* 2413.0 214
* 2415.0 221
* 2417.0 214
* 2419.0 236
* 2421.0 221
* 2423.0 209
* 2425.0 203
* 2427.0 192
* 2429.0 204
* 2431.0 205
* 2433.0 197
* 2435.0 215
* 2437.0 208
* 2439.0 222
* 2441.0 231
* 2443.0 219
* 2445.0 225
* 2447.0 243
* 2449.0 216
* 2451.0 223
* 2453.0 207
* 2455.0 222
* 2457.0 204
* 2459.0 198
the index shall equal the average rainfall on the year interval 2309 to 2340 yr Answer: 249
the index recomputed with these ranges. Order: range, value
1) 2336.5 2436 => 214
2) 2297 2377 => 234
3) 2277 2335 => 258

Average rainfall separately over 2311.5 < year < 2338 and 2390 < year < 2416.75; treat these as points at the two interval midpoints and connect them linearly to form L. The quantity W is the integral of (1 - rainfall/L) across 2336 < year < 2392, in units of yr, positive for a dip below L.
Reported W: 1.8 yr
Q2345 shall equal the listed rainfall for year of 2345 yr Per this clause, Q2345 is 216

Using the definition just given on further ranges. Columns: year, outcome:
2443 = 219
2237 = 248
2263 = 267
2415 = 221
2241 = 251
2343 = 220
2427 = 192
